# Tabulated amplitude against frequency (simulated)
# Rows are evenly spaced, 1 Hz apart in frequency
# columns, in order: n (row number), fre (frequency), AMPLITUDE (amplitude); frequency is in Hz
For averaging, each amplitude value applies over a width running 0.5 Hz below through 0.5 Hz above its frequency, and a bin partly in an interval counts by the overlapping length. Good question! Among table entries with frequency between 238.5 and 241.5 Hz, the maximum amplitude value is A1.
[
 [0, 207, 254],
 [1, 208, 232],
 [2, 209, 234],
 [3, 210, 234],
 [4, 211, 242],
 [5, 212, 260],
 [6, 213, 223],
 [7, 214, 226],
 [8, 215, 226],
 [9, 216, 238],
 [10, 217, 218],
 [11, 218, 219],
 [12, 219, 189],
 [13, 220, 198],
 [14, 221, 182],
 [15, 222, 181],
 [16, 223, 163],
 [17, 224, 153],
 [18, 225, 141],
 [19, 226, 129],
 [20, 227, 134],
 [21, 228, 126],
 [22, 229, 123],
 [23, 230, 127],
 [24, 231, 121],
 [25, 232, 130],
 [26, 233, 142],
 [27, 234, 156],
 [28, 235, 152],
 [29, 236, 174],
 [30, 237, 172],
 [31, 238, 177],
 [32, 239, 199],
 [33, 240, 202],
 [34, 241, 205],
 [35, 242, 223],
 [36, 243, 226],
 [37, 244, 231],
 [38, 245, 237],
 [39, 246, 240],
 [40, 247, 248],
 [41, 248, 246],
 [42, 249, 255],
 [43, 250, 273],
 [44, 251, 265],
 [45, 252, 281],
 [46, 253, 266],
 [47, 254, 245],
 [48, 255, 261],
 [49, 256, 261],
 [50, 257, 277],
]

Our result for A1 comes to 205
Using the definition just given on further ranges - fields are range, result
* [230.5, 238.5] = 177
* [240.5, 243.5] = 226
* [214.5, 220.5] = 238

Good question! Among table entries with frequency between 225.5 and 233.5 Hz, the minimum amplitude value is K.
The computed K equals 121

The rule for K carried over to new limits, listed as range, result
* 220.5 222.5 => 181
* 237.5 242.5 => 177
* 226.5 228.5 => 126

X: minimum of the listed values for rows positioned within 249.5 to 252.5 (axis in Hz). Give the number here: 265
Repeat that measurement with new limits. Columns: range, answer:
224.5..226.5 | 129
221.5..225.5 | 141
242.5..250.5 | 226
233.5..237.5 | 152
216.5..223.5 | 163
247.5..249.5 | 246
